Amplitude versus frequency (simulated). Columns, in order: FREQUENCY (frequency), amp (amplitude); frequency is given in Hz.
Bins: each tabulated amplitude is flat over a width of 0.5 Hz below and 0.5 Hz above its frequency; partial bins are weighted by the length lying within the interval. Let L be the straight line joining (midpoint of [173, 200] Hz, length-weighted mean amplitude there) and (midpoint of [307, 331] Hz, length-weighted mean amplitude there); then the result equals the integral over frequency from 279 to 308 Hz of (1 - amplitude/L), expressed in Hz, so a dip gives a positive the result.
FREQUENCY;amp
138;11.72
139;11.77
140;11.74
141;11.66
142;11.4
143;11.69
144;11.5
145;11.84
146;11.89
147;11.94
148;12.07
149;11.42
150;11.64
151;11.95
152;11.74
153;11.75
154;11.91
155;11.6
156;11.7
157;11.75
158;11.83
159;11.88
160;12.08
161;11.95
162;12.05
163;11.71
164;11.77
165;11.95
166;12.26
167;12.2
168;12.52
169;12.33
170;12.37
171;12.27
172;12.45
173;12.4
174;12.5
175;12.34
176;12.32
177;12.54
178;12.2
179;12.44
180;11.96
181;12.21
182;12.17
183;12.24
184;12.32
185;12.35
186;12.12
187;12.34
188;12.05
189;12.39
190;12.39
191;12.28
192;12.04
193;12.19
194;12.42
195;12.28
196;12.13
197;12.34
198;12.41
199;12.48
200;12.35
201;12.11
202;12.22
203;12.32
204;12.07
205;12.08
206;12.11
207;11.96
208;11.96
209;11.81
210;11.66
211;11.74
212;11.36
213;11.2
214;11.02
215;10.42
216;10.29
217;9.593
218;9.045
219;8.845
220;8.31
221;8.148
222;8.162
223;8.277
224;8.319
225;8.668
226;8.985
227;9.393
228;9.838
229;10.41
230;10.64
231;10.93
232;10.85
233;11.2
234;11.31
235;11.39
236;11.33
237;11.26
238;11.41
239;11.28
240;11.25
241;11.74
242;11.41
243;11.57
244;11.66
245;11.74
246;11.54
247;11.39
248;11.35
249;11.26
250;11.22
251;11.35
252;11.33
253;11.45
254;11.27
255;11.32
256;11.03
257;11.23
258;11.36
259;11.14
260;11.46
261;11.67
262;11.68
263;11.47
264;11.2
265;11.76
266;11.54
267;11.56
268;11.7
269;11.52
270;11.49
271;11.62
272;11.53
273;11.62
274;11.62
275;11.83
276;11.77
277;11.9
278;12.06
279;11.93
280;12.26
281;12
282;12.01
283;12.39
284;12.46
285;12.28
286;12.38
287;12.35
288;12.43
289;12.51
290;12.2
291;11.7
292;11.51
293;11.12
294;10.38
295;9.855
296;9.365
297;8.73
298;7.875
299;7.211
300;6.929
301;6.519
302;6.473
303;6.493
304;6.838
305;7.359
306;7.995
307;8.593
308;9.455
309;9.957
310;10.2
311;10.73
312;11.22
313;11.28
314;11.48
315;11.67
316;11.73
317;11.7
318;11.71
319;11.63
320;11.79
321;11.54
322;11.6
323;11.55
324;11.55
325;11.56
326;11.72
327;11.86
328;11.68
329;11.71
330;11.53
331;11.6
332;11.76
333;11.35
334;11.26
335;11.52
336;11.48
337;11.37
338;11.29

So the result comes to 3.69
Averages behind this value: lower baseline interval 12.3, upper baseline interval 11.3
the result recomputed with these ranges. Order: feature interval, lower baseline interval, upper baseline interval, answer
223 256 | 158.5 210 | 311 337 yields 2.9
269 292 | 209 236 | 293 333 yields -4.3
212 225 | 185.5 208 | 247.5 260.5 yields 2.8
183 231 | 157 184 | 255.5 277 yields 3.3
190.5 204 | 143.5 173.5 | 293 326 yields -1.0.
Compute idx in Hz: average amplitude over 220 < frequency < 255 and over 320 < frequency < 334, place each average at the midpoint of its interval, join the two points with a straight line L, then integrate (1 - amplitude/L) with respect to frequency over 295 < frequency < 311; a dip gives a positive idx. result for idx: 4.5 Hz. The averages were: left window 10.7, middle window 8.14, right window 11.6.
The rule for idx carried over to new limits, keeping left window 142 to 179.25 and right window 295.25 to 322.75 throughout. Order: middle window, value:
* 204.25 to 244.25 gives 1.4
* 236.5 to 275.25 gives -3.7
